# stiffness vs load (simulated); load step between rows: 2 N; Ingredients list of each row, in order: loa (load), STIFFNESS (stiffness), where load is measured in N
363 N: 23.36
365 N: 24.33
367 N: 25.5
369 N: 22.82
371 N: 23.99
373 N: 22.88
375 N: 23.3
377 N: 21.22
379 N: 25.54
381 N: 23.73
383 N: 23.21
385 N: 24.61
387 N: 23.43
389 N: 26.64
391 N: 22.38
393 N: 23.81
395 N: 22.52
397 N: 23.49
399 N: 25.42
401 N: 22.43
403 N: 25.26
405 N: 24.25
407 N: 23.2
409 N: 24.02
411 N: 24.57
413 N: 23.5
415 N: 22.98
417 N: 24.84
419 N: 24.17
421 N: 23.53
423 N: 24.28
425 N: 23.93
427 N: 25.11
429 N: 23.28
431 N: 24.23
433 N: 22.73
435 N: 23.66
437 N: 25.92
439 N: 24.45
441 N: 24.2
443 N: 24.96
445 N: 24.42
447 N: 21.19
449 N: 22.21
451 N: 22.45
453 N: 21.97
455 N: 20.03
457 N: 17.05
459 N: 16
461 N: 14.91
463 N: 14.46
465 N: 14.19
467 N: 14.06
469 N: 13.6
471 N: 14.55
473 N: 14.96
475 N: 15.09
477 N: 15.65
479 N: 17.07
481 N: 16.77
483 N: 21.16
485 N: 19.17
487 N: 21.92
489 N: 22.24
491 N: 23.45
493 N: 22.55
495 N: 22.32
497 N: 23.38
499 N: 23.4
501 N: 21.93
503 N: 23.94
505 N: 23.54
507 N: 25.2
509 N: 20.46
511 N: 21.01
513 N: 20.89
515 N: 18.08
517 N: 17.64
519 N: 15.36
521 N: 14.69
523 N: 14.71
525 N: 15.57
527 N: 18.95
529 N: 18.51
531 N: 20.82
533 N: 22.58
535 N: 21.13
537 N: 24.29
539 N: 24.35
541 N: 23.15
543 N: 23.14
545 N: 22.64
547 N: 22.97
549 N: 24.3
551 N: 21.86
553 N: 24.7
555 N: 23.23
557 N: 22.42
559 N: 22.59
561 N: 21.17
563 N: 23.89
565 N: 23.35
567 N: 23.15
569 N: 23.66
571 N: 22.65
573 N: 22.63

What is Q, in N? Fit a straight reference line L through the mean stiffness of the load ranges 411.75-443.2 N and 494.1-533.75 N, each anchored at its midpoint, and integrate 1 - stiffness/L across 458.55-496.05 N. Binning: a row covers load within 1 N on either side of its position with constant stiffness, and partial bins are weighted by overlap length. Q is 7.1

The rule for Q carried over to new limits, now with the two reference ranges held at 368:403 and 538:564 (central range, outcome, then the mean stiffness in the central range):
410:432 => -0.5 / 24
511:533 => 5.0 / 17.9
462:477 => 5.7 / 14.5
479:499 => 1.7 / 21.3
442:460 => 1.8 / 21.1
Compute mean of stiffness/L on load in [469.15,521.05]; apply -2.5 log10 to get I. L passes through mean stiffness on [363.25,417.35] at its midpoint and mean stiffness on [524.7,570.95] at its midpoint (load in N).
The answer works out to 0.15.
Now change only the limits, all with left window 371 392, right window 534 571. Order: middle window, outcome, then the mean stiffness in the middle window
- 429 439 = -0.03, 24.1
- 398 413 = -0.02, 24.1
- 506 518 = 0.13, 20.5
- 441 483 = 0.29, 18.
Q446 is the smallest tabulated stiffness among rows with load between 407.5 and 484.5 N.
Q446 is 13.6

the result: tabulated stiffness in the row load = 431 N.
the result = 24.23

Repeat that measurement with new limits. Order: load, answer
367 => 25.5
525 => 15.57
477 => 15.65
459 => 16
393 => 23.81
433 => 22.73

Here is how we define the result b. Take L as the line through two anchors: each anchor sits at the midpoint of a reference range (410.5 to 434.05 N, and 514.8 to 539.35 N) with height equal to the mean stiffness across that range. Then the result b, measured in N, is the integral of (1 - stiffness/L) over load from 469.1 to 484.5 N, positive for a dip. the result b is 3.53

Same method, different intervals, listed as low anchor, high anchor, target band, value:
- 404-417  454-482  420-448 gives -4.9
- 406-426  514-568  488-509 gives -1.0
